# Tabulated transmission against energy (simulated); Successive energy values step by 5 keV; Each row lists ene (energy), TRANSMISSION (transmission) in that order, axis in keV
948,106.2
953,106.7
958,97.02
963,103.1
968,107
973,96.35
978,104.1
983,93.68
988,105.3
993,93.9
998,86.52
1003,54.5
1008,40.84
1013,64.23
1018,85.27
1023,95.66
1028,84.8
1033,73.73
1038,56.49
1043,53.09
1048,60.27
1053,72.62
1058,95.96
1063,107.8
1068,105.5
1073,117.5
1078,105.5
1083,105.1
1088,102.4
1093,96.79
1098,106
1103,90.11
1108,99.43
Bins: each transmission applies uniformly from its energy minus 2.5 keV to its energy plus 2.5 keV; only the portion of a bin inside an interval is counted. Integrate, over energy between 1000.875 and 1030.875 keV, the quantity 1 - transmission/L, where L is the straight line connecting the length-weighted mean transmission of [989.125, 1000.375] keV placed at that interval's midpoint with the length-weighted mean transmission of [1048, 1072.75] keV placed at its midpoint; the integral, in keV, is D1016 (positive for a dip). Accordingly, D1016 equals 7.0 keV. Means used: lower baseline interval 92.1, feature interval 71.1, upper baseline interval 93.9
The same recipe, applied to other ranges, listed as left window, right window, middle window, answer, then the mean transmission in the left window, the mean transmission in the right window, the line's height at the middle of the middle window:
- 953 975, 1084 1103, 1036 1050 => 6.16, 102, 100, 101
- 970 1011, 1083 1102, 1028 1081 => 5.78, 84.4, 101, 95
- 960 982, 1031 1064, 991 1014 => 5.78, 102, 72.8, 89.9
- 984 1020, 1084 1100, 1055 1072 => -1.72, 76.4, 102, 93.8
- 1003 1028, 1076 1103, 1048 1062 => 0.85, 71.1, 102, 87.6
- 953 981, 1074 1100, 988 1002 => 1.81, 102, 104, 102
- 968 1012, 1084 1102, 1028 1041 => 3.31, 85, 101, 91.9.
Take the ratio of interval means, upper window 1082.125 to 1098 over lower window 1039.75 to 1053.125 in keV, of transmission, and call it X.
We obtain 1.7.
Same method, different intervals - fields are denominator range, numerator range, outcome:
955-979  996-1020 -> 0.65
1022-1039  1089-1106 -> 1.26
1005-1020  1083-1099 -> 1.63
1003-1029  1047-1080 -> 1.35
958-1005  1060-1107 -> 1.10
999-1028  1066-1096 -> 1.50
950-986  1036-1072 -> 0.80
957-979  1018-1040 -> 0.78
